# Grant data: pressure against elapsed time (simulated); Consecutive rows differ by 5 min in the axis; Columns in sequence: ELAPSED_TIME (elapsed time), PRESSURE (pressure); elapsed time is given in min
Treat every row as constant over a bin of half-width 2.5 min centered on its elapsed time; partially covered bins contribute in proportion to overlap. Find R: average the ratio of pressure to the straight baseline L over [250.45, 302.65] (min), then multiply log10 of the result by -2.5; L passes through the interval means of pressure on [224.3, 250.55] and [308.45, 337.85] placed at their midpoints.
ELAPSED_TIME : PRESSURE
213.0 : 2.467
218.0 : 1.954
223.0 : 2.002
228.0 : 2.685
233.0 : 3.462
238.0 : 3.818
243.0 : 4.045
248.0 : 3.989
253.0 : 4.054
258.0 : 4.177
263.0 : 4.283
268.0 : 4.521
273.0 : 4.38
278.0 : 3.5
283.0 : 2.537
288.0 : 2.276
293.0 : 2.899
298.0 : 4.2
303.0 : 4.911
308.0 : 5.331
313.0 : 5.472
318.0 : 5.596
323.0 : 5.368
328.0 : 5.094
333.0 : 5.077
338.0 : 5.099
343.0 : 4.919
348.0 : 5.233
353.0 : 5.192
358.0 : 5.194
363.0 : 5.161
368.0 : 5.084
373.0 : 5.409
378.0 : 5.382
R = 0.15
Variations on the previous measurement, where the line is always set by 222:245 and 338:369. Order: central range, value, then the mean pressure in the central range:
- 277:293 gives 0.43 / 2.72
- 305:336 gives -0.15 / 5.31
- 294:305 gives 0.00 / 4.31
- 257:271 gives -0.16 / 4.34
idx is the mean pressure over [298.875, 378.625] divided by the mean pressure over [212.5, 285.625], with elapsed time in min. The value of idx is 1.49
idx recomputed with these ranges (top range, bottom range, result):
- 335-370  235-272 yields 1.24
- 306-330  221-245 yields 1.68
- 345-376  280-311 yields 1.40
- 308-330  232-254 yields 1.38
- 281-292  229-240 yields 0.70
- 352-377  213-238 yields 1.97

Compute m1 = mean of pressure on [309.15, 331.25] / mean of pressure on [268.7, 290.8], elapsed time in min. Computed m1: 1.6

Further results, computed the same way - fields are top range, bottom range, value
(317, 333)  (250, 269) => 1.25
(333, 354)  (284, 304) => 1.50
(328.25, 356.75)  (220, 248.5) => 1.57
